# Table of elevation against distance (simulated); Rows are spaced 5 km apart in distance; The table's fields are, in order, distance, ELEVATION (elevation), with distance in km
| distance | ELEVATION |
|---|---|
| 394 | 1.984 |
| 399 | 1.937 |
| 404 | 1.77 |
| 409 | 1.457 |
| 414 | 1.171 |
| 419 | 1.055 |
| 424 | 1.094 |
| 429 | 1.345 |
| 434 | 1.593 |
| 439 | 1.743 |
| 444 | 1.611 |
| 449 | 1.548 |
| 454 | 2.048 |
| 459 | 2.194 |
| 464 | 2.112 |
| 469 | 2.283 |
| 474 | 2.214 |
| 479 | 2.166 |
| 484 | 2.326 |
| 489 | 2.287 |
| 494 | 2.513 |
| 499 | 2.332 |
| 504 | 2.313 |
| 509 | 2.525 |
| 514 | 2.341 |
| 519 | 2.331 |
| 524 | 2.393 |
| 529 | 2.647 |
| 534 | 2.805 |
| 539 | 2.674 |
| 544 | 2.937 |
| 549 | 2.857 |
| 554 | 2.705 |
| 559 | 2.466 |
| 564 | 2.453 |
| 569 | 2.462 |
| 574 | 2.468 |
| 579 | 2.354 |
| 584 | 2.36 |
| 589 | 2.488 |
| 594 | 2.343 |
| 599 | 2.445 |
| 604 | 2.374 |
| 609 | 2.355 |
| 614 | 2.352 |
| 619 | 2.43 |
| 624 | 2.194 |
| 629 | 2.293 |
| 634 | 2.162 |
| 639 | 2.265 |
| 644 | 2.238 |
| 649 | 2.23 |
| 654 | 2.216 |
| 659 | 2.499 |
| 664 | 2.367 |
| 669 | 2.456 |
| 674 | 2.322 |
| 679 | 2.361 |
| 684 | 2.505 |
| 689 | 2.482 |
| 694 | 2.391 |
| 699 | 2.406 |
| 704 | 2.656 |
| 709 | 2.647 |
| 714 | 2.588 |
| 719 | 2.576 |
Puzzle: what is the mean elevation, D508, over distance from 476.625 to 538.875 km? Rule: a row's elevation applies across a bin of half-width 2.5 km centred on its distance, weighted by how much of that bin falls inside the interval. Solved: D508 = 2.43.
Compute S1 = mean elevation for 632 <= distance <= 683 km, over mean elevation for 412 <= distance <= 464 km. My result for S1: 1.5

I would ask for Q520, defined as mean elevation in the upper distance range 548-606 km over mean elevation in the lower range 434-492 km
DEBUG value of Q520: 1.2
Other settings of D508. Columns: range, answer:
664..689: 2.41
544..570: 2.63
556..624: 2.41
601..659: 2.29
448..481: 2.1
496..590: 2.52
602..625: 2.35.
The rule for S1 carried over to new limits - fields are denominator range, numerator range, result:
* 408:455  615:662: 1.58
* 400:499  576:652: 1.27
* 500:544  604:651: 0.91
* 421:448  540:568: 1.81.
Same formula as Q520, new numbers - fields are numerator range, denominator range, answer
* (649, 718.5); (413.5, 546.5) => 1.16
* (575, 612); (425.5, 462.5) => 1.39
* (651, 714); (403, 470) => 1.50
